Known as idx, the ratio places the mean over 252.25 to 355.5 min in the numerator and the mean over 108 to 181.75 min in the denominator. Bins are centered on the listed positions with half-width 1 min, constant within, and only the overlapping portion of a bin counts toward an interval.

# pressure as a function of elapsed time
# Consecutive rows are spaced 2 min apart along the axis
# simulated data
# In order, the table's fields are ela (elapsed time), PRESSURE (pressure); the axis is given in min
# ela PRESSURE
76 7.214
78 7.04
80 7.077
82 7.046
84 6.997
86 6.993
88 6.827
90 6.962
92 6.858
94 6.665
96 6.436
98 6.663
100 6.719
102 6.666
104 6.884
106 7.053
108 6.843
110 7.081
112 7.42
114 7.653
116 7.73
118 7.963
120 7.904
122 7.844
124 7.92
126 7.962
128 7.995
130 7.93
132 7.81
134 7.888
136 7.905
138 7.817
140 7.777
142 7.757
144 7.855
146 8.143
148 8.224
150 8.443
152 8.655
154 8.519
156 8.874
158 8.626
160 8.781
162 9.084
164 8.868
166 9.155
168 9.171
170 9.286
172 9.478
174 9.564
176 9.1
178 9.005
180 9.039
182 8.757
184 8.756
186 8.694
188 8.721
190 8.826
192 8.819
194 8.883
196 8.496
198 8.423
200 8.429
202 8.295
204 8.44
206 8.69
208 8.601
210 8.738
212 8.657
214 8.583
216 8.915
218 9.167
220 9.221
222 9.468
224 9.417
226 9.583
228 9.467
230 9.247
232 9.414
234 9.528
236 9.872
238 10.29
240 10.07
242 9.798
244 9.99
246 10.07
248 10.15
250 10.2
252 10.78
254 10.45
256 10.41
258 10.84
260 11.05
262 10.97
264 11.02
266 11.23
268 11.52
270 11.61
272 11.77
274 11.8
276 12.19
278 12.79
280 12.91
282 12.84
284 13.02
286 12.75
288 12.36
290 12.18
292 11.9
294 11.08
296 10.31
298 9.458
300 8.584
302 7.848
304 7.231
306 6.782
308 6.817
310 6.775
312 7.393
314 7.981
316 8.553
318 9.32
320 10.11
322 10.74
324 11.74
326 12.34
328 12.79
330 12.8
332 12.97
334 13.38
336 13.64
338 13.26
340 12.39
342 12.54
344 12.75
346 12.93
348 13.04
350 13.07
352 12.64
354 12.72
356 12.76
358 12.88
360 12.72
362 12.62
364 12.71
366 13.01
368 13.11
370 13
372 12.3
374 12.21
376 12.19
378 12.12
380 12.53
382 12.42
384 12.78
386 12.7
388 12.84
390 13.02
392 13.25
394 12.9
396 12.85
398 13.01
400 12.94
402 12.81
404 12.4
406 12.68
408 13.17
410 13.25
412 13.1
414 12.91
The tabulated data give 1.3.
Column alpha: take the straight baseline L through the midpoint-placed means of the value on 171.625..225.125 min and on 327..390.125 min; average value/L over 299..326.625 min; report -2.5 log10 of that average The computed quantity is 0.32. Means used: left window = 8.85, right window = 12.8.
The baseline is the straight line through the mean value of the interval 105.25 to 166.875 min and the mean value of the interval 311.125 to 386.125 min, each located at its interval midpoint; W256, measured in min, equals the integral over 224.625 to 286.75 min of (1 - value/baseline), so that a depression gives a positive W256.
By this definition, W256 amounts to -3.0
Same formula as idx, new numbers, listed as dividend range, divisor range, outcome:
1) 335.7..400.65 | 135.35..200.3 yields 1.47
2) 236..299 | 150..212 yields 1.27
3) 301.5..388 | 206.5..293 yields 1.10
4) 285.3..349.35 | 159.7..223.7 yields 1.21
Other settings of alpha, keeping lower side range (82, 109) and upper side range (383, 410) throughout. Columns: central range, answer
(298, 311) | 0.42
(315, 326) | 0.11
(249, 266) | -0.07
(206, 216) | 0.06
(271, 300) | -0.12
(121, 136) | -0.06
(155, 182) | -0.10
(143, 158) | -0.06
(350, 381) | -0.03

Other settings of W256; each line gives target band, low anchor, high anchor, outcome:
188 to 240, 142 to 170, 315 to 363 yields 4.1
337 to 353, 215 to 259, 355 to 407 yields -1.1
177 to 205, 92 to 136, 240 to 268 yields 1.3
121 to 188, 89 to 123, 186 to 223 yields -4.9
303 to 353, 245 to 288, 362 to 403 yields 5.0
